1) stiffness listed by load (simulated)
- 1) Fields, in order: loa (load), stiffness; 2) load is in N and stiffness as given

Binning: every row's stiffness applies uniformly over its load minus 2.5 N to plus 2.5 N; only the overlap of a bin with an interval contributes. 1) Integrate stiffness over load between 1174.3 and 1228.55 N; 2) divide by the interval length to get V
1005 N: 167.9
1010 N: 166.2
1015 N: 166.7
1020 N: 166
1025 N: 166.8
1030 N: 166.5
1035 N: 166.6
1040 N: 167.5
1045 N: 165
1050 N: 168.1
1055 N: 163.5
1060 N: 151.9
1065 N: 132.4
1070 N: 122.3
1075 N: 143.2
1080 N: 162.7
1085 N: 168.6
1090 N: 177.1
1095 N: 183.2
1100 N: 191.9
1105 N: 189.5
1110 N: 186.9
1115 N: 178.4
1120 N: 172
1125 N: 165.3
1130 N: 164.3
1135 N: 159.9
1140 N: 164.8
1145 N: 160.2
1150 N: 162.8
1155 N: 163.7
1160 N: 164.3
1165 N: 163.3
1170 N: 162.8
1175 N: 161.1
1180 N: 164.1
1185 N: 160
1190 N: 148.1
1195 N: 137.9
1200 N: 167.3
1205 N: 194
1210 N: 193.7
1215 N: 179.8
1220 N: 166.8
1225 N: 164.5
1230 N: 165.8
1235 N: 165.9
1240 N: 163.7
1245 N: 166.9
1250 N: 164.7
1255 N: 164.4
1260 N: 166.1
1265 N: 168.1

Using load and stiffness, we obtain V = 167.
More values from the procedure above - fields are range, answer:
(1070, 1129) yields 172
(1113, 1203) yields 162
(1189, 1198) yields 144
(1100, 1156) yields 171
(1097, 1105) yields 191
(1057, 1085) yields 145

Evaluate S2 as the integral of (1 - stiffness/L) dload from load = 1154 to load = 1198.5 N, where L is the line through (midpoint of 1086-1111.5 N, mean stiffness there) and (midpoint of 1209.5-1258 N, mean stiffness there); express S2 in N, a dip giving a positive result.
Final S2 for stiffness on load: 4.3 N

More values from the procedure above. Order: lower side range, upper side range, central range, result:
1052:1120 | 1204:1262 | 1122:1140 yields 0.4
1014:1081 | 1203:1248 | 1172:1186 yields 0.6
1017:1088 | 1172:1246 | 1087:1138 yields -4.8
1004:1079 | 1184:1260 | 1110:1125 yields -1.2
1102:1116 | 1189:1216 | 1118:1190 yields 6.3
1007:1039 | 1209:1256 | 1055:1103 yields 2.1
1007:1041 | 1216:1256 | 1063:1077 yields 2.9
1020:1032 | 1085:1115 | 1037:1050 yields 0.3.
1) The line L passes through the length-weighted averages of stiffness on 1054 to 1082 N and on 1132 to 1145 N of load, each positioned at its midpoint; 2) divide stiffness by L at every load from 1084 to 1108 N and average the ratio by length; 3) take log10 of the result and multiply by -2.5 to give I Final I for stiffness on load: -0.20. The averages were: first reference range 145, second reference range 162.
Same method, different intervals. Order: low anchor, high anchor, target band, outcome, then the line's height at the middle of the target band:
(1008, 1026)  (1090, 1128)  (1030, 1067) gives 0.07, 171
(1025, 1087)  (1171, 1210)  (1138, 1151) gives -0.01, 161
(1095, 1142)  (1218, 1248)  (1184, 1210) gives 0.03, 169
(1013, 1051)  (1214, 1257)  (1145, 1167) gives 0.02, 167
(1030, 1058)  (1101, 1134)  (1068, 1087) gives 0.14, 171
